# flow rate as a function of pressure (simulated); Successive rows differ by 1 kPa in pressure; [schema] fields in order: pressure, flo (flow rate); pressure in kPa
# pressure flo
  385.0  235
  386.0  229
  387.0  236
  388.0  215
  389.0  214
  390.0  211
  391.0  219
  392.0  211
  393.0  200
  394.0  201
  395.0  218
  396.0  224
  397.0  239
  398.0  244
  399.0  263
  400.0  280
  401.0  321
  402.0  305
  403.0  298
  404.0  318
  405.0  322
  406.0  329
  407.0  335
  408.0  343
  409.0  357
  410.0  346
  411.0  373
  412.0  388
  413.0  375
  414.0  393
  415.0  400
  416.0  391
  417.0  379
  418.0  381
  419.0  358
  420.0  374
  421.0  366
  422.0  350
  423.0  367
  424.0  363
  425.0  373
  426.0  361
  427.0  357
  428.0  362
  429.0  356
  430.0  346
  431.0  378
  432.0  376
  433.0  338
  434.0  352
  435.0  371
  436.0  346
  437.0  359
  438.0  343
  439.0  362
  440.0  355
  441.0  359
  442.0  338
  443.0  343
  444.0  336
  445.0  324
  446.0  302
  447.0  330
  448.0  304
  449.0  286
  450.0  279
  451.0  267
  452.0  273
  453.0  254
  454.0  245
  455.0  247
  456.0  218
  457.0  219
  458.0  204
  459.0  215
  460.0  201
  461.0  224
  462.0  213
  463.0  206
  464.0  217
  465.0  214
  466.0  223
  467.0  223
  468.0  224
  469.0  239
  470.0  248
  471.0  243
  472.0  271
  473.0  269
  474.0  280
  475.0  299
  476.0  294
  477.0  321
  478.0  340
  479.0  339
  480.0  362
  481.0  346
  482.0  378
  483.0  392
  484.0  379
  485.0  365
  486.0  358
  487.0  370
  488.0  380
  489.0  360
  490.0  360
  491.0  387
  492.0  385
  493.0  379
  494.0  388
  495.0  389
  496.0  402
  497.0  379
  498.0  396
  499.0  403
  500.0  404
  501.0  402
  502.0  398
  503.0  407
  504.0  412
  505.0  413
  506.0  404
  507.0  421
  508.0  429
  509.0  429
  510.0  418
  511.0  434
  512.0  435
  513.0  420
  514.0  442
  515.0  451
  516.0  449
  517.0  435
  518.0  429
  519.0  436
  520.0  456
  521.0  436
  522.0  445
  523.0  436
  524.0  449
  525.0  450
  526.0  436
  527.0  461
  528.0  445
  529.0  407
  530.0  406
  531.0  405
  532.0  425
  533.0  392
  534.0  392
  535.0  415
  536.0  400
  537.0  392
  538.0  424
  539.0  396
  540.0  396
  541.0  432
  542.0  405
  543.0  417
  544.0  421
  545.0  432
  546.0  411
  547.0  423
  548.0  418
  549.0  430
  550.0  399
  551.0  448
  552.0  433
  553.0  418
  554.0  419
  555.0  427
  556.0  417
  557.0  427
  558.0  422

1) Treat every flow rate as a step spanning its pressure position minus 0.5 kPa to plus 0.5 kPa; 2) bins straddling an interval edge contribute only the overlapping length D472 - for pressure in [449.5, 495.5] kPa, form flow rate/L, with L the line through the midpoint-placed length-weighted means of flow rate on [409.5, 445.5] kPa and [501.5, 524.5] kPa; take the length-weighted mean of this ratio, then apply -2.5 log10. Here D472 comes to 0.34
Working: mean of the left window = 362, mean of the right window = 430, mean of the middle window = 293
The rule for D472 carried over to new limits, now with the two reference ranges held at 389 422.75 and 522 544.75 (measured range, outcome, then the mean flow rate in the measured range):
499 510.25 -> -0.05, 412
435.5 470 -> 0.27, 273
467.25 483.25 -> 0.23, 300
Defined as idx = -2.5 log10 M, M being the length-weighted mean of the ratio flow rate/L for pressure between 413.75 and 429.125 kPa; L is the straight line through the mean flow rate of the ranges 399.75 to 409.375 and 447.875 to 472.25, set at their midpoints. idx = -0.245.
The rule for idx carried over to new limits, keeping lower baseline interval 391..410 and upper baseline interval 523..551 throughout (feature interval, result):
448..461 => 0.339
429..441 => -0.140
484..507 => -0.036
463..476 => 0.381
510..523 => -0.105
